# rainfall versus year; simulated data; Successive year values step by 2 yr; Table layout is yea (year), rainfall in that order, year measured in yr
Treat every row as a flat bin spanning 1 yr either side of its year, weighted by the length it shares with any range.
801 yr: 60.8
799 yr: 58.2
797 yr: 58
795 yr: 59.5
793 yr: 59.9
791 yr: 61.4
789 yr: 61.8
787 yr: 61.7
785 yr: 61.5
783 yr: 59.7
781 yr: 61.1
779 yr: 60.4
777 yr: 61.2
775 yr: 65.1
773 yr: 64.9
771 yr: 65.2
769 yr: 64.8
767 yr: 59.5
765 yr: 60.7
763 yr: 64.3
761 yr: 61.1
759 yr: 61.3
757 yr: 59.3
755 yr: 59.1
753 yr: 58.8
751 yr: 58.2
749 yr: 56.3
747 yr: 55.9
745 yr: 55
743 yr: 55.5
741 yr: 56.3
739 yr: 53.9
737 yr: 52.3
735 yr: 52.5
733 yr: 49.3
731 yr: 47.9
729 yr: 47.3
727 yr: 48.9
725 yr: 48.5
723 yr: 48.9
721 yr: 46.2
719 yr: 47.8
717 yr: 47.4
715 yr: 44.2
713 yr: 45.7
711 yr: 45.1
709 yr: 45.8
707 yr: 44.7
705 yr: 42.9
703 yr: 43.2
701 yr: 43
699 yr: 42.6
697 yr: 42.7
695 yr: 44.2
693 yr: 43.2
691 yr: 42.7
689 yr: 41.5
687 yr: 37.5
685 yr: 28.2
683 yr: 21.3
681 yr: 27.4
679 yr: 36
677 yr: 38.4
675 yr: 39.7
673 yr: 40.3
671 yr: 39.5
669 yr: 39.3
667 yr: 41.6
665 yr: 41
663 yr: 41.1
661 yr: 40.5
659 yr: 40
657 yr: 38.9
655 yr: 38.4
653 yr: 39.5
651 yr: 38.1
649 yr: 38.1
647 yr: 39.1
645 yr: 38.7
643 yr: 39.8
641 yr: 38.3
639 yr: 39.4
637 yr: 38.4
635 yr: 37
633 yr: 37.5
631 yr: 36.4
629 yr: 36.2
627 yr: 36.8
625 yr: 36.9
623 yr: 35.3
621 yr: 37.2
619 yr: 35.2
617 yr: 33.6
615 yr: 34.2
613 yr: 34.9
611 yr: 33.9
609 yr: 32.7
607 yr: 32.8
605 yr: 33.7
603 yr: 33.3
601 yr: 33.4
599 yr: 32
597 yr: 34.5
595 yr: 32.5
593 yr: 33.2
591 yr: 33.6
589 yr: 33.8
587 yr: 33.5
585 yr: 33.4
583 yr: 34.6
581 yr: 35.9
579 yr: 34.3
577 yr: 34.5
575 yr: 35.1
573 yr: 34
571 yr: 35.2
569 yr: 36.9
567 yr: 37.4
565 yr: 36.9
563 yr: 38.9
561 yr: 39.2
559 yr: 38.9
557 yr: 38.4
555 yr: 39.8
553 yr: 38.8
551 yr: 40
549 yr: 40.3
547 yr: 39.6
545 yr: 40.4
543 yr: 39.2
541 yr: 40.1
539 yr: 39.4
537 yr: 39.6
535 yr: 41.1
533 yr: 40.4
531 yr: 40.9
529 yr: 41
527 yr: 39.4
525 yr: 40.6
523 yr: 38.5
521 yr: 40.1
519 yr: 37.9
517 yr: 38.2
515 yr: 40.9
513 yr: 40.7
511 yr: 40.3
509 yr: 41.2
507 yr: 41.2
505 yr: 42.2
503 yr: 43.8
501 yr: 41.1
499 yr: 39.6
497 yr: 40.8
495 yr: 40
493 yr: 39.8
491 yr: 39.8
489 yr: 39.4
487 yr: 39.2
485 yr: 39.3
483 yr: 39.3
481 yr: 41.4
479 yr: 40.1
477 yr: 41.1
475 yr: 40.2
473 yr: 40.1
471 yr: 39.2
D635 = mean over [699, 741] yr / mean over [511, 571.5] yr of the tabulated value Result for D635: 1.20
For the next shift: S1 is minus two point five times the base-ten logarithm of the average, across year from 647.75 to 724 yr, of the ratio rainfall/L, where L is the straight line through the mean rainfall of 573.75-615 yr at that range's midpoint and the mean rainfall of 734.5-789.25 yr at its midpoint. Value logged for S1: 0.18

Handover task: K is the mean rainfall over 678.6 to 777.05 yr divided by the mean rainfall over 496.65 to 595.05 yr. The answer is 1.3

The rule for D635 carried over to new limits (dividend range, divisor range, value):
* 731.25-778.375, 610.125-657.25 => 1.58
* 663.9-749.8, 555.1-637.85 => 1.26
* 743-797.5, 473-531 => 1.50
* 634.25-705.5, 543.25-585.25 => 1.04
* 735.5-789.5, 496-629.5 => 1.60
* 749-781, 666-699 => 1.62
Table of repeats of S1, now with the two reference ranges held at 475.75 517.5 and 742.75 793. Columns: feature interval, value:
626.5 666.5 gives 0.31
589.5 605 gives 0.40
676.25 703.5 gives 0.40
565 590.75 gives 0.31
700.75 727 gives 0.23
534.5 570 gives 0.14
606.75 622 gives 0.39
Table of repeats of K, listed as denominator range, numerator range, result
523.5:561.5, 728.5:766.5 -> 1.41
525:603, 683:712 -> 1.11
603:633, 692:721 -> 1.27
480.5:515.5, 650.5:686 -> 0.92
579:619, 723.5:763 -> 1.62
